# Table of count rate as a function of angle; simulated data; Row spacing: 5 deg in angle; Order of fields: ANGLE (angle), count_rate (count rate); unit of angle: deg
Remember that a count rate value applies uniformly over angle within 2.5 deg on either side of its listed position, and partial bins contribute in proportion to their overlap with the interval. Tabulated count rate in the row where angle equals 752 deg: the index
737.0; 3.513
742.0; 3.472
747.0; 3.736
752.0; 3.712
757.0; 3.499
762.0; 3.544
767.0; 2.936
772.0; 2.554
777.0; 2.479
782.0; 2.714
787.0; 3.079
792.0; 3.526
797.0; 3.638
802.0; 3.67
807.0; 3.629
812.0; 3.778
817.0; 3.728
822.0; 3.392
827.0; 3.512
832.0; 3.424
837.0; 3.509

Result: 3.712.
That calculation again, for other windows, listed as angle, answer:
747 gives 3.736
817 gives 3.728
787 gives 3.079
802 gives 3.67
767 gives 2.936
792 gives 3.526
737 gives 3.513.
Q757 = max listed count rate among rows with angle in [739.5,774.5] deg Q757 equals 3.736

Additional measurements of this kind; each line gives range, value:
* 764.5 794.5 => 3.526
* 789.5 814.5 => 3.778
